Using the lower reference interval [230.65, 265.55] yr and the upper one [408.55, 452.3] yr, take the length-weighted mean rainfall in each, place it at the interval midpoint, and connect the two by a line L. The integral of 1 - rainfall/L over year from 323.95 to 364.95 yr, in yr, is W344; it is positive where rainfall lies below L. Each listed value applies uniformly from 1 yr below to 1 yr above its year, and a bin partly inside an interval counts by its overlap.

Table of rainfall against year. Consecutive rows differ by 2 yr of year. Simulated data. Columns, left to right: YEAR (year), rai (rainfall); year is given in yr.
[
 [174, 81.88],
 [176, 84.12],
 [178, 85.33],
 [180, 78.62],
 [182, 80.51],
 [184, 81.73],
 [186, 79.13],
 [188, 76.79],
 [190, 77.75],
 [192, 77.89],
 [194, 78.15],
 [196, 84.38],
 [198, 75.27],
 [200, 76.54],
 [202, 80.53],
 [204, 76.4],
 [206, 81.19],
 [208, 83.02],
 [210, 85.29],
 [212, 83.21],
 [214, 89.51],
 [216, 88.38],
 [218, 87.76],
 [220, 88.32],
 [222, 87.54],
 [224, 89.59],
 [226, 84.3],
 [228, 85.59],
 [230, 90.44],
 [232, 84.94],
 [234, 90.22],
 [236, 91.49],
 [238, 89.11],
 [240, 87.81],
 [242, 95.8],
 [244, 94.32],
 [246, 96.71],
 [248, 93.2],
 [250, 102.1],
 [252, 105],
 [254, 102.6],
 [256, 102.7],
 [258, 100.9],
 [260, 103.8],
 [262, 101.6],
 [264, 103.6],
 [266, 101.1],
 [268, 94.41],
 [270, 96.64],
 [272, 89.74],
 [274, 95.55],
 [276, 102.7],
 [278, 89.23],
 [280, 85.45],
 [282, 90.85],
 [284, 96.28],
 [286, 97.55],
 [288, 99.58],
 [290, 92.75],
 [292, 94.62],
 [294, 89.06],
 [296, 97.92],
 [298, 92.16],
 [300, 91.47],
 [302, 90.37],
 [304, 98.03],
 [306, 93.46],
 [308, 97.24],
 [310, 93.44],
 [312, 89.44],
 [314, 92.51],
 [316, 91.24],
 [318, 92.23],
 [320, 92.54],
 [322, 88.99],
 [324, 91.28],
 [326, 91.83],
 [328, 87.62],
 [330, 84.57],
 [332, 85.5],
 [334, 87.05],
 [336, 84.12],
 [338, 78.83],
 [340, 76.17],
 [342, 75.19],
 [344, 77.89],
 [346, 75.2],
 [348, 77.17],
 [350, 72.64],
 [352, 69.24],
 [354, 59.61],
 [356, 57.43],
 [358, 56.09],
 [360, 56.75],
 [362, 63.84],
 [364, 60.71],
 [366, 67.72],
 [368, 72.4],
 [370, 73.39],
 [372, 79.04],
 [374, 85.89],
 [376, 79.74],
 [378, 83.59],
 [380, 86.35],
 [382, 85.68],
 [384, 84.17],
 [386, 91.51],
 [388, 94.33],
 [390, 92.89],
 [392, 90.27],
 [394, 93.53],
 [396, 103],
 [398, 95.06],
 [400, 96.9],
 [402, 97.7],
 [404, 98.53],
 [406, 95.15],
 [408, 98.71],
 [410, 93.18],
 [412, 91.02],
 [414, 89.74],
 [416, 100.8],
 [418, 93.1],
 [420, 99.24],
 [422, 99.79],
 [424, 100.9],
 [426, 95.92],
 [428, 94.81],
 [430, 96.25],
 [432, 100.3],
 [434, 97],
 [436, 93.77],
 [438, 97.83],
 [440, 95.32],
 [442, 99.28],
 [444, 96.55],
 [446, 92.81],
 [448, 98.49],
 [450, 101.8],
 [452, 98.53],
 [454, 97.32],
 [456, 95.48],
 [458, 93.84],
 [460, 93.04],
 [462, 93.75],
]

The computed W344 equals 9.5 yr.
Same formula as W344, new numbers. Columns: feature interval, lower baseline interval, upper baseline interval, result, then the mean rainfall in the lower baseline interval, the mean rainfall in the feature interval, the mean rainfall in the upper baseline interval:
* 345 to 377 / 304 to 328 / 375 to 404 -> 7.85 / 92.3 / 69.2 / 91.3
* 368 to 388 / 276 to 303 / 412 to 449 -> 2.54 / 93.2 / 83.3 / 96.6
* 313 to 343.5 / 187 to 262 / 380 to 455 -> 1.91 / 88.5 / 86.5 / 95.6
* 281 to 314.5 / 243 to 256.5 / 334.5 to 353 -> -2.39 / 99.4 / 93.9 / 76.6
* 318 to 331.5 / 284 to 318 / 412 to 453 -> 0.70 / 93.8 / 89.5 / 97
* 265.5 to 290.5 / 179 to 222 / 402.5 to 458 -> -2.31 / 81.6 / 94.7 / 96.7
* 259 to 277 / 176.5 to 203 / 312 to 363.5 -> -4.49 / 79.5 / 98.8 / 78.7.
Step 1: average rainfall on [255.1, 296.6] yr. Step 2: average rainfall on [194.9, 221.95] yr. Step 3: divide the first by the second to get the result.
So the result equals 1.2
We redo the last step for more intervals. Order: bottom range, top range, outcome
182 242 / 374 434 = 1.12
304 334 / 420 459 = 1.07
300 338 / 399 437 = 1.07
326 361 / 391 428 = 1.29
